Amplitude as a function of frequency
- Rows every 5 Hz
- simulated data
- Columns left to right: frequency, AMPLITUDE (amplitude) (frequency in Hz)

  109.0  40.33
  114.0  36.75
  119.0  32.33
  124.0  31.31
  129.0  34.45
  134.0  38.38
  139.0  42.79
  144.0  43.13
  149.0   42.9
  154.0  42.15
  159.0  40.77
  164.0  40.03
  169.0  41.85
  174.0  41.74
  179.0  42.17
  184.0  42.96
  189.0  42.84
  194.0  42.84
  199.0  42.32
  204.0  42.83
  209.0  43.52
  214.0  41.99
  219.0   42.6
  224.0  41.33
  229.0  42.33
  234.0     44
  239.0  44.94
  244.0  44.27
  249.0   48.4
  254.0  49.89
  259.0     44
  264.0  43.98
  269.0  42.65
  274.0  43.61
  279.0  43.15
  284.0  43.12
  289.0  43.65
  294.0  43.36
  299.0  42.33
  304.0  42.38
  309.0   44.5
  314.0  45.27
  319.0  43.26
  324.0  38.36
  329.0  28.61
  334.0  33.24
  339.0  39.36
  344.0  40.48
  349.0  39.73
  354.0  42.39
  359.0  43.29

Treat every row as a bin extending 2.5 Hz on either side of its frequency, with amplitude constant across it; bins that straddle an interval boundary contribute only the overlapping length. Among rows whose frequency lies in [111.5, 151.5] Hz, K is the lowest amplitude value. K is 31.31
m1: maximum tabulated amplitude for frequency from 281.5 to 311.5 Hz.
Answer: 44.5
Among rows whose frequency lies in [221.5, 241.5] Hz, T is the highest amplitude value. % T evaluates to 44.94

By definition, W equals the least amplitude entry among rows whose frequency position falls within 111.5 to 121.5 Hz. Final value 32.33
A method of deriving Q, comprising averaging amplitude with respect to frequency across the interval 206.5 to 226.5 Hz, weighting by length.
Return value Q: 42.4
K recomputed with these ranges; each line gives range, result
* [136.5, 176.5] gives 40.03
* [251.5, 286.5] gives 42.65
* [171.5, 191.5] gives 41.74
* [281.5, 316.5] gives 42.33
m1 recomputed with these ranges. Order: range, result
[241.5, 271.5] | 49.89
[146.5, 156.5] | 42.9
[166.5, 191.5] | 42.96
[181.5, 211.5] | 43.52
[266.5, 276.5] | 43.61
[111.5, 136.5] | 38.38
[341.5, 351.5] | 40.48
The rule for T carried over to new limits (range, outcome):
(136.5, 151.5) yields 43.13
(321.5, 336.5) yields 38.36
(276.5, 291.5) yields 43.65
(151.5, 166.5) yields 42.15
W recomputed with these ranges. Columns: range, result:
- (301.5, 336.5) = 28.61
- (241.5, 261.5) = 44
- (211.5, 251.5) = 41.33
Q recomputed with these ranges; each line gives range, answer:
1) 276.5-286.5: 43.1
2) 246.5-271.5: 45.8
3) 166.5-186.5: 42.2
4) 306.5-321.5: 44.3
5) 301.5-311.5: 43.4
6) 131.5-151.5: 41.8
